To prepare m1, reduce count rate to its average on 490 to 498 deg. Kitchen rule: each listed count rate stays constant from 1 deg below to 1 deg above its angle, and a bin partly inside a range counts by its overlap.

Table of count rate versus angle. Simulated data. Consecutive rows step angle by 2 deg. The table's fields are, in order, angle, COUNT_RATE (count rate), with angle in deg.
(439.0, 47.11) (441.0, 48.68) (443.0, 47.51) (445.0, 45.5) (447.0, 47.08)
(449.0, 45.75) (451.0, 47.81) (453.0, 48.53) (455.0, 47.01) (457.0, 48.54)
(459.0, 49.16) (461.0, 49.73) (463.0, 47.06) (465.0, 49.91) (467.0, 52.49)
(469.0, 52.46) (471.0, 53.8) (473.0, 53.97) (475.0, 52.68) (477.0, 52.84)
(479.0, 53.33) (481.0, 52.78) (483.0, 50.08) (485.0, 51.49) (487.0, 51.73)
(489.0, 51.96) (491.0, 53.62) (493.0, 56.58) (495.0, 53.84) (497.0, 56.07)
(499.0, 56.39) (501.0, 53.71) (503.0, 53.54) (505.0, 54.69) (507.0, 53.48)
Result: 55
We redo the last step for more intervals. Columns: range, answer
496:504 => 54.9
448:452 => 46.8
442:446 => 46.5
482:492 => 51.8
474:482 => 52.9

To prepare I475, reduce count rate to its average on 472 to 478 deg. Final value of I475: 53.2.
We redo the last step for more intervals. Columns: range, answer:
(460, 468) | 49.8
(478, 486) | 51.9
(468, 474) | 53.4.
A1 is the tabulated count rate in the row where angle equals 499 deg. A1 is 56.39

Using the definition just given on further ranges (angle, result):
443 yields 47.51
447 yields 47.08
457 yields 48.54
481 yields 52.78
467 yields 52.49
